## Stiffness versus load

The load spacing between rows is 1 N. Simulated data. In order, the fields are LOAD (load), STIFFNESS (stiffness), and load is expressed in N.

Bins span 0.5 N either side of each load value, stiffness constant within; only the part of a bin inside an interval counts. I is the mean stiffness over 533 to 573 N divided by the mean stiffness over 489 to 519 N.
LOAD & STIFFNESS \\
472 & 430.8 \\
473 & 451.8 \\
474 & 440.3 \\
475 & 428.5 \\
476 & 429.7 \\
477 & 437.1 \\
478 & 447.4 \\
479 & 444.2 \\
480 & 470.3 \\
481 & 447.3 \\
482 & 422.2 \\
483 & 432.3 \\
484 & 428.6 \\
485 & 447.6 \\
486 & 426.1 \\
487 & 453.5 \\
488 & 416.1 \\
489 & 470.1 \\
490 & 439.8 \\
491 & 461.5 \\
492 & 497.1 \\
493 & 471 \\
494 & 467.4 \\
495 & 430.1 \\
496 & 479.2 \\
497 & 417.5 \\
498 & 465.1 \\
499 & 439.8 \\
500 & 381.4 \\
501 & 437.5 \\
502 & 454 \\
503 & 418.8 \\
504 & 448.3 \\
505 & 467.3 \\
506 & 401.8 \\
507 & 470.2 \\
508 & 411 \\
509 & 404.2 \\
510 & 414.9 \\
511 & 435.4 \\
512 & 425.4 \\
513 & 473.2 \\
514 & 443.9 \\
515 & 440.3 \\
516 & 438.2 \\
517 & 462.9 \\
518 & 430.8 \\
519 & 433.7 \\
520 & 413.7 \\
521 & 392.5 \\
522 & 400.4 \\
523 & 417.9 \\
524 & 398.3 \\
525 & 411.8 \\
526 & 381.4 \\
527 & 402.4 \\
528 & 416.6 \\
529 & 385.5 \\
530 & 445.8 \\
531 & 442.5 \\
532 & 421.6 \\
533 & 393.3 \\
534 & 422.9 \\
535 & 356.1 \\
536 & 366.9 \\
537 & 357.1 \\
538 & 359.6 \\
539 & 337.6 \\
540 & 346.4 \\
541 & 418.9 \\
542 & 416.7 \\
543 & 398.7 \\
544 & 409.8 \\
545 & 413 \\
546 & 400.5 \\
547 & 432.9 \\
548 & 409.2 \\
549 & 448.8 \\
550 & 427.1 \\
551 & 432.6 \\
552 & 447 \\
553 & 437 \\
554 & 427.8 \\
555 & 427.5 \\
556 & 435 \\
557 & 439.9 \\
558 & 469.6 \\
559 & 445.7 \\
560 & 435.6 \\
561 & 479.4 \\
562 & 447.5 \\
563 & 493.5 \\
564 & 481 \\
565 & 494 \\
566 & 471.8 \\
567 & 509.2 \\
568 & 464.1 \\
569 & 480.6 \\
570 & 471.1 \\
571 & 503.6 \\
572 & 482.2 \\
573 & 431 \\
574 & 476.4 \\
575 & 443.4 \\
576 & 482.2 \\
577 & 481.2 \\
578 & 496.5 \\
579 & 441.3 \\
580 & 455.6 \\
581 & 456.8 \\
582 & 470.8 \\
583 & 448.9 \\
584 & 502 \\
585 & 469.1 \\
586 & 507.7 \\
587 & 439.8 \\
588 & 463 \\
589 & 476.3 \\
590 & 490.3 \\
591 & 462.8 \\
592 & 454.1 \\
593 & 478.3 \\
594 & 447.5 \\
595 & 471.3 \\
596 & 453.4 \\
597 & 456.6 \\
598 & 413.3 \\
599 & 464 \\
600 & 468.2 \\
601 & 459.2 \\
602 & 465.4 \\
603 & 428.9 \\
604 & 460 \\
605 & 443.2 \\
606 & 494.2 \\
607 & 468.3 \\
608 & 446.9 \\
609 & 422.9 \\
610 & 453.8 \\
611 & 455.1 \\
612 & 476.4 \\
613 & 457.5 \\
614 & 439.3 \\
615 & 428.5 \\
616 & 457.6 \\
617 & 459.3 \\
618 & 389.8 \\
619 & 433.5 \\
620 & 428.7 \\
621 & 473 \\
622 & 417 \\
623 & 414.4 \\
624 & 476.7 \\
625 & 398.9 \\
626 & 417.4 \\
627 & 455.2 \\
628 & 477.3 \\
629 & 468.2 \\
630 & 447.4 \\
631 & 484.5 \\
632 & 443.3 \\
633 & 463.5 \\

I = 1.0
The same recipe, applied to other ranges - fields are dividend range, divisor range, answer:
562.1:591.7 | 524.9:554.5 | 1.17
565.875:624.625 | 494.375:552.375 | 1.10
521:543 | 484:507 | 0.89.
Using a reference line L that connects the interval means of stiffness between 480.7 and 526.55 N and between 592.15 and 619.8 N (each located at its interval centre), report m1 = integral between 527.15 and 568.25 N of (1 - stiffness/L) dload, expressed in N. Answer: 1.6 N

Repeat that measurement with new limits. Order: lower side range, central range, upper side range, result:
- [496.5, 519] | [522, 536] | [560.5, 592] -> 1.3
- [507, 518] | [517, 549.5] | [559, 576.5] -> 3.3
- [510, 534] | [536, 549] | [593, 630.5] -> 1.1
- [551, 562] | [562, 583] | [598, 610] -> -1.2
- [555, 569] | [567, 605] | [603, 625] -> -0.7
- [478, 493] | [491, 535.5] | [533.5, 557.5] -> 0.0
